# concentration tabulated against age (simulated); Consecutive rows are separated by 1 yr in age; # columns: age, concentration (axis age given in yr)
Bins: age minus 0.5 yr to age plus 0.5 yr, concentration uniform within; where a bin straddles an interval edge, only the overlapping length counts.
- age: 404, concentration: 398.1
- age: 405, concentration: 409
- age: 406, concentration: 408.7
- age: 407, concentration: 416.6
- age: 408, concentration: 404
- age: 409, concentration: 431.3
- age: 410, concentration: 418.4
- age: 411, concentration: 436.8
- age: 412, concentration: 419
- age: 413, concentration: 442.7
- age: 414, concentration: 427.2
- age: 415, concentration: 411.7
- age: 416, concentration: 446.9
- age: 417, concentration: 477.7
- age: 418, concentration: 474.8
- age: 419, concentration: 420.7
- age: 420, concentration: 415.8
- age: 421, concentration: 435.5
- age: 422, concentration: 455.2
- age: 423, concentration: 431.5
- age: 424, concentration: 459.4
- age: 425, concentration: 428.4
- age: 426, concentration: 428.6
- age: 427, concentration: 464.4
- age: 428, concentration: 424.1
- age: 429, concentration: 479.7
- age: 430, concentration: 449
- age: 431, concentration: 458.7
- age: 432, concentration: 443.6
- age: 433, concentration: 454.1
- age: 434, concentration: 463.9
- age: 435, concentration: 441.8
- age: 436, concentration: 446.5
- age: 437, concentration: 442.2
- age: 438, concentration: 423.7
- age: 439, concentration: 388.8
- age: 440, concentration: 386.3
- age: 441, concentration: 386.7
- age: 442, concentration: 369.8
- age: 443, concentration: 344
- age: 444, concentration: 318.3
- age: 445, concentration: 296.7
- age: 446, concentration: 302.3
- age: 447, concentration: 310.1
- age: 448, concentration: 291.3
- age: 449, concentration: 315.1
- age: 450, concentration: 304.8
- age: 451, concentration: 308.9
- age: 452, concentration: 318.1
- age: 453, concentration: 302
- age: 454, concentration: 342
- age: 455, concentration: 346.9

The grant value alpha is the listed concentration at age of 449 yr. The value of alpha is 315.1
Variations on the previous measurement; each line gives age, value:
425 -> 428.4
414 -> 427.2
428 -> 424.1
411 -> 436.8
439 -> 388.8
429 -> 479.7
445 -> 296.7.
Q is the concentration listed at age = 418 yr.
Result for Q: 474.8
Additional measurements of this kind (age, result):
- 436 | 446.5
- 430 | 449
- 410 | 418.4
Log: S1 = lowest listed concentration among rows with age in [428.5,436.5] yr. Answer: 441.8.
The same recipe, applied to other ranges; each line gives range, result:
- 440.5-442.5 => 369.8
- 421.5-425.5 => 428.4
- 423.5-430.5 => 424.1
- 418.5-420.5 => 415.8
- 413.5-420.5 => 411.7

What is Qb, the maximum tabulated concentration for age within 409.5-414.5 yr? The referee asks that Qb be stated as 442.7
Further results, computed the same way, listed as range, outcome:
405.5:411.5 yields 436.8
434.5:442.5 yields 446.5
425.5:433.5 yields 479.7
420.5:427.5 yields 464.4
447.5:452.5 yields 318.1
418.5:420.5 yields 420.7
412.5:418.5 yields 477.7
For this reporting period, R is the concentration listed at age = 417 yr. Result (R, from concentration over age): 477.7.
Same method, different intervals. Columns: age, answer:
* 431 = 458.7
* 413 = 442.7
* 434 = 463.9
